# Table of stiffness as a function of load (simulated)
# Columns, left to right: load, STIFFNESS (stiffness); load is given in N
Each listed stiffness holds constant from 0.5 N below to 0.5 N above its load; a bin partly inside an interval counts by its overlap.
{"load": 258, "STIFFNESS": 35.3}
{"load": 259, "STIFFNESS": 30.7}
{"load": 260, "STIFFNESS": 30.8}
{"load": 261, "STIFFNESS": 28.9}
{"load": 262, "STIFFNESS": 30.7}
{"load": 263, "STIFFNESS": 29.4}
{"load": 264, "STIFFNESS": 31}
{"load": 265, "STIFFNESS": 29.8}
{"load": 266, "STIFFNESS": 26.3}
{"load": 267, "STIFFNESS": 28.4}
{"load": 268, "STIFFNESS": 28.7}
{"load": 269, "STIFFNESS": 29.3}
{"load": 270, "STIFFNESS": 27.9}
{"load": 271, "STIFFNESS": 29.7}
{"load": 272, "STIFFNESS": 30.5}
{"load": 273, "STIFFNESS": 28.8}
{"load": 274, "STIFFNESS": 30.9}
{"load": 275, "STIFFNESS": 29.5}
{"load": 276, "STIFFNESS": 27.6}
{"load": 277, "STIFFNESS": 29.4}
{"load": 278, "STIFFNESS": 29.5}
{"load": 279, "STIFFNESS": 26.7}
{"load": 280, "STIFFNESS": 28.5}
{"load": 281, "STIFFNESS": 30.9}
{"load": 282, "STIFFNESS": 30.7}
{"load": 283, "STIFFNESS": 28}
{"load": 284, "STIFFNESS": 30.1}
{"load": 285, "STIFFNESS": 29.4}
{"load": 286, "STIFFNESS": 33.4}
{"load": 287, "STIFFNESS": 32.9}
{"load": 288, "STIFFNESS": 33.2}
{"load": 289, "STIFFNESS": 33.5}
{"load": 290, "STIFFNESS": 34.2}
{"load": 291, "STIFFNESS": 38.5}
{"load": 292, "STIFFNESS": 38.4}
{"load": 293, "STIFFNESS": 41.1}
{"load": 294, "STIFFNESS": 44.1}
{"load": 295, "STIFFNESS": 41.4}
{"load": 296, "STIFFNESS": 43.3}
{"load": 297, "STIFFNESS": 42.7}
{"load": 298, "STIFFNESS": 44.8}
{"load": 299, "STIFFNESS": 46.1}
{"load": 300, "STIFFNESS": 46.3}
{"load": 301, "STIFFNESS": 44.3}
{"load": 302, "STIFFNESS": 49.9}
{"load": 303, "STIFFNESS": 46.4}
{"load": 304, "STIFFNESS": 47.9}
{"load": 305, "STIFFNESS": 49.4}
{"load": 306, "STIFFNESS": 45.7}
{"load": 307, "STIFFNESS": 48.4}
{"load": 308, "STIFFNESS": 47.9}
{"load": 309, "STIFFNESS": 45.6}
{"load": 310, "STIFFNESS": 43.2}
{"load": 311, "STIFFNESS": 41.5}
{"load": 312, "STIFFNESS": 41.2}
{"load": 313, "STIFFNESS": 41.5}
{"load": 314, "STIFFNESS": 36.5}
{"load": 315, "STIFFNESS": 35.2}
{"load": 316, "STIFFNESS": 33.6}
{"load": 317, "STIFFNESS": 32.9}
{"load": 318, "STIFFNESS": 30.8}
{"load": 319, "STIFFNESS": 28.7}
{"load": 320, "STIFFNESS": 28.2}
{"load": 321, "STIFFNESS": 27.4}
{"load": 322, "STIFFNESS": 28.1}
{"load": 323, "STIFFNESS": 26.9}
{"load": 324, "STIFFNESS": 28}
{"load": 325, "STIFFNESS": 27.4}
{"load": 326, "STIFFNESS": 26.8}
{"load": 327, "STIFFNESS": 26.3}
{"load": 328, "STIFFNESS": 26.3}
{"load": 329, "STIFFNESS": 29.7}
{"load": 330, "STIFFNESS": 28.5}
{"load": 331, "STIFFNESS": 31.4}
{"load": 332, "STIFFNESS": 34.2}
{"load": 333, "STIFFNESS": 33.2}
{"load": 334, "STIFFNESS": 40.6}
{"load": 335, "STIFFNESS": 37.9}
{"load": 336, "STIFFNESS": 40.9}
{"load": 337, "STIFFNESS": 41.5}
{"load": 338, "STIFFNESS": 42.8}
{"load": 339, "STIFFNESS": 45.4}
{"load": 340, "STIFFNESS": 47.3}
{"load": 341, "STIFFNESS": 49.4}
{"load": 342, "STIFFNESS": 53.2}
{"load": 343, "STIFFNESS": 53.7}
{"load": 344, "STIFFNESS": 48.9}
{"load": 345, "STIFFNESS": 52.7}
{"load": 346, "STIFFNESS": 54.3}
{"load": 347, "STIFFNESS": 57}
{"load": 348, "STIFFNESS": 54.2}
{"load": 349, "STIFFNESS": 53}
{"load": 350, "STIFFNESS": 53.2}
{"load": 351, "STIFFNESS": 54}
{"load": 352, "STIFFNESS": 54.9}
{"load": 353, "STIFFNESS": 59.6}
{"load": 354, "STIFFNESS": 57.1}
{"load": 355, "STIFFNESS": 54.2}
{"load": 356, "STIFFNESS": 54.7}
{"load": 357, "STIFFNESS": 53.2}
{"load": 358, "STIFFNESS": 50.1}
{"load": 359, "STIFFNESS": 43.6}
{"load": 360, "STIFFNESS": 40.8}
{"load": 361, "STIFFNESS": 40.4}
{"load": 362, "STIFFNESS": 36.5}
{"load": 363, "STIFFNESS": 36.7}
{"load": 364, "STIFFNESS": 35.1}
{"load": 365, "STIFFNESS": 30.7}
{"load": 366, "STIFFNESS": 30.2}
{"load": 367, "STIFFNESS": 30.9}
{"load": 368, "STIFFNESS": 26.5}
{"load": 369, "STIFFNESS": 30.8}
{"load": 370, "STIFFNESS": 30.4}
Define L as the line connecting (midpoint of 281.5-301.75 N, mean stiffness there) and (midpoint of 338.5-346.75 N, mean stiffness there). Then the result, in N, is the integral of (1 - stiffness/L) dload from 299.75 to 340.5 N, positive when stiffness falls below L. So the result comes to 6.6 N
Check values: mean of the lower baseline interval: 38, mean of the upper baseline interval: 50.8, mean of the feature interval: 37.4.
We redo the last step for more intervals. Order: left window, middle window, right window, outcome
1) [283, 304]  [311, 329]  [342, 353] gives 5.89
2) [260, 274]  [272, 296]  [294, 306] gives 3.17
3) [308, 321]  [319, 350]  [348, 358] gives 4.96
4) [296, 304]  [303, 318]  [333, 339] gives 0.80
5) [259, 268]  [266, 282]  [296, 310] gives 2.26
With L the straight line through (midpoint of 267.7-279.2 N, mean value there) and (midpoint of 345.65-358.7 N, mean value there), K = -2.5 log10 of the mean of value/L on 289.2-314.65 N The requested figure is -0.140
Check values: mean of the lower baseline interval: 29.1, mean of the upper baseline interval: 54.4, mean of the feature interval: 43.4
